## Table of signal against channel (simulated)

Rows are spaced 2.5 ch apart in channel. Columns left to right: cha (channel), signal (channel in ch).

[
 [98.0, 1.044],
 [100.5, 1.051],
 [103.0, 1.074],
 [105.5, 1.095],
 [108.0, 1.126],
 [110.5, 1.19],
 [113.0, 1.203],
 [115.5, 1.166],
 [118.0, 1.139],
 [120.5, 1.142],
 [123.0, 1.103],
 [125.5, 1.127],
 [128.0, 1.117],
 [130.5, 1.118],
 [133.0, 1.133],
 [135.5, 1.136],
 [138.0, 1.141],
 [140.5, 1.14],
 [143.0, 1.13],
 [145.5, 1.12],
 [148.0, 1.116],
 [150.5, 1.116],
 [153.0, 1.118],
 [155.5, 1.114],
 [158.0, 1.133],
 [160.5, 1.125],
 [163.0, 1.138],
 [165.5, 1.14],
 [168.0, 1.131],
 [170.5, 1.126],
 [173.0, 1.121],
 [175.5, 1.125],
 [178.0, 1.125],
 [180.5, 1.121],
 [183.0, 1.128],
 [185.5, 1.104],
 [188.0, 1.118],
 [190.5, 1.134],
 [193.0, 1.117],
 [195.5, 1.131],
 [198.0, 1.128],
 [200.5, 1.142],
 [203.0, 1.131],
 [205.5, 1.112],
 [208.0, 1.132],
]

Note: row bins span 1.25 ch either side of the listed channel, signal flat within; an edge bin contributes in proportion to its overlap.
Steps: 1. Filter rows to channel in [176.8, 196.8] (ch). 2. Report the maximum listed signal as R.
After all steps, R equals 1.134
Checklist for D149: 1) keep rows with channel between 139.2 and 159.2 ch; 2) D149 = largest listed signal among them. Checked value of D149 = 1.14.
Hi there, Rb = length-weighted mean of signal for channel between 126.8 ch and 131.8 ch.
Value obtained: 1.12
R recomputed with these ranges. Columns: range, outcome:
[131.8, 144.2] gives 1.141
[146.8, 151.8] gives 1.116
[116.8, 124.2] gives 1.142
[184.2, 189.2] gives 1.118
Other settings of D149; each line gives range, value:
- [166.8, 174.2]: 1.131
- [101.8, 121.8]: 1.203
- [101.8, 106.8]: 1.095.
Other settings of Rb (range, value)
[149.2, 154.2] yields 1.12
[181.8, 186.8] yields 1.12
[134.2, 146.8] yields 1.13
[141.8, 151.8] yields 1.12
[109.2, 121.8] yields 1.17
